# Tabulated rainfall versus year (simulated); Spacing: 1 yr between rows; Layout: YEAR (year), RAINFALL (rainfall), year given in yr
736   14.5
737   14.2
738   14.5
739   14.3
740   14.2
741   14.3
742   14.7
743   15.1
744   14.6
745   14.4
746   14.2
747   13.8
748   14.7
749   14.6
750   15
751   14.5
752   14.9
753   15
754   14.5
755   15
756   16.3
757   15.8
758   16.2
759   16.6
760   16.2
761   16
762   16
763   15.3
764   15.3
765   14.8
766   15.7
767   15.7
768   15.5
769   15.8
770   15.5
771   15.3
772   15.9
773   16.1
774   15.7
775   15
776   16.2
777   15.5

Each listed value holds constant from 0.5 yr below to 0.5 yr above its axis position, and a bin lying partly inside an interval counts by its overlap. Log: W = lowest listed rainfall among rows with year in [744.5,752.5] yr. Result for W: 13.8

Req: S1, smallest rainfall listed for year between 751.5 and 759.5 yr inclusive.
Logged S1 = 14.5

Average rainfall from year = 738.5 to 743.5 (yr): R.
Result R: 14.5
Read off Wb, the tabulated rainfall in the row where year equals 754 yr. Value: 14.5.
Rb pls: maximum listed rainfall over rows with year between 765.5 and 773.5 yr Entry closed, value 16.1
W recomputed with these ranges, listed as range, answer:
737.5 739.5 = 14.3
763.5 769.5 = 14.8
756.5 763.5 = 15.3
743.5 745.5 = 14.4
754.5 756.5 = 15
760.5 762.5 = 16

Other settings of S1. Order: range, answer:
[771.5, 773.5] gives 15.9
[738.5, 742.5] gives 14.2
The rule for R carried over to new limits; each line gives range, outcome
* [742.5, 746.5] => 14.6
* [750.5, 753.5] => 14.8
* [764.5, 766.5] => 15.2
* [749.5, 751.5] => 14.8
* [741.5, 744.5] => 14.8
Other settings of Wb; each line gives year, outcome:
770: 15.5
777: 15.5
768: 15.5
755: 15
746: 14.2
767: 15.7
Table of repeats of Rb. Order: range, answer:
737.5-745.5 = 15.1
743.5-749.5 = 14.7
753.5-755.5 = 15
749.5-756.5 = 16.3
